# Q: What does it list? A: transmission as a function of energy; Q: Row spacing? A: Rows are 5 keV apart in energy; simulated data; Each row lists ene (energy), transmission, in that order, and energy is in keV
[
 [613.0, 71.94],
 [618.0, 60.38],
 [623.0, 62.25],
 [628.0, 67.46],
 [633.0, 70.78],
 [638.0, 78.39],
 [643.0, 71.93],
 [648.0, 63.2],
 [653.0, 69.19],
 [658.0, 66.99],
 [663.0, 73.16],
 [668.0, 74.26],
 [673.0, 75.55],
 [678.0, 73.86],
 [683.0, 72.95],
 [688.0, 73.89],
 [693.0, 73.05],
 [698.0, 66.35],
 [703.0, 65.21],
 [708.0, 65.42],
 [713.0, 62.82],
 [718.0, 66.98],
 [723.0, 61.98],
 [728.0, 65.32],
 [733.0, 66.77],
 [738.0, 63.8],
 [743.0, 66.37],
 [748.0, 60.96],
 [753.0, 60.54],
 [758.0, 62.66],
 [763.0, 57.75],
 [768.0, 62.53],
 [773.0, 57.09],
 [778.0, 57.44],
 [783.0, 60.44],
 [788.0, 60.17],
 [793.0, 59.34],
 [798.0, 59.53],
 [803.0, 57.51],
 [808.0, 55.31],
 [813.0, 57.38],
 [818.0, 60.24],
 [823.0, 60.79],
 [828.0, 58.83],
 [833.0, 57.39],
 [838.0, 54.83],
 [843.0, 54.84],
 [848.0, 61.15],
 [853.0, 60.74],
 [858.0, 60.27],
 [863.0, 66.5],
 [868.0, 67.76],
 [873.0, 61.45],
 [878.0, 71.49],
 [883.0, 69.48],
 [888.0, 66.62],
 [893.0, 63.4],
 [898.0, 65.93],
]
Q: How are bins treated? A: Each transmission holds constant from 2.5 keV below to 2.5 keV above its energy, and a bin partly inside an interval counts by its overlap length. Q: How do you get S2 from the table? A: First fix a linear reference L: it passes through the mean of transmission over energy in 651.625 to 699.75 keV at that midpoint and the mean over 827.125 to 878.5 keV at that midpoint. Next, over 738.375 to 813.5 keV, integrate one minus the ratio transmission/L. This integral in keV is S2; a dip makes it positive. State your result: 6.9 keV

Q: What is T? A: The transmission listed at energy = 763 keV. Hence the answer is 57.75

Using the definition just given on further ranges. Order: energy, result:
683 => 72.95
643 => 71.93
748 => 60.96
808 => 55.31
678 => 73.86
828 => 58.83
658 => 66.99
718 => 66.98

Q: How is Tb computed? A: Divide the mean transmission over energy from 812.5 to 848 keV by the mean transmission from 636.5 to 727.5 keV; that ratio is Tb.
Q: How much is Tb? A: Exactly 0.8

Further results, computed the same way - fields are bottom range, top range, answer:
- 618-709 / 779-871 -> 0.85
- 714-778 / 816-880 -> 0.98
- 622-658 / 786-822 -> 0.85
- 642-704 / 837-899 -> 0.90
